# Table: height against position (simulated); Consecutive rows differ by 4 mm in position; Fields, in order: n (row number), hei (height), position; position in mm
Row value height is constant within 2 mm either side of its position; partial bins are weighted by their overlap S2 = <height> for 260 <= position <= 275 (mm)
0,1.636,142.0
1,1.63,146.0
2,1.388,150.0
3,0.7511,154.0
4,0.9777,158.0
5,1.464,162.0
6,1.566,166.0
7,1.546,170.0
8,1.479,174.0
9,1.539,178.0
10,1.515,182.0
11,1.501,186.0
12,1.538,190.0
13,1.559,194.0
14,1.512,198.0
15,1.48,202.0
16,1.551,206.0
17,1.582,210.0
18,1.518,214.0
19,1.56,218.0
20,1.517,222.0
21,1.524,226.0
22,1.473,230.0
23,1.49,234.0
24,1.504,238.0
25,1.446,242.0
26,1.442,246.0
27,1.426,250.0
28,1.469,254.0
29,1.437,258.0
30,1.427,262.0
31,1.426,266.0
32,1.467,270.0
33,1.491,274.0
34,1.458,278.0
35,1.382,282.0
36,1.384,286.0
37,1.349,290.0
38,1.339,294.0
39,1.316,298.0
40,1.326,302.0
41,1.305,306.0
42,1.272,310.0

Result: 1.45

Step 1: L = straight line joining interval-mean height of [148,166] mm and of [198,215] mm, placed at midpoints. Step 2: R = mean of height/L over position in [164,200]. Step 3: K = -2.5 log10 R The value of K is -0.13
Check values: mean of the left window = 1.19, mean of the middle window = 1.53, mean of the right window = 1.53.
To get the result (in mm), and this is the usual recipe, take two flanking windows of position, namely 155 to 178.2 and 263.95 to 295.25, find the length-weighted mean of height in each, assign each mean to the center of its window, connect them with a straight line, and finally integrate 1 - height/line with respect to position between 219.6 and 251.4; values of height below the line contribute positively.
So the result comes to -1.7 mm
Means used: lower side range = 1.39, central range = 1.48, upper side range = 1.41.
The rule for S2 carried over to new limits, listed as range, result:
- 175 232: 1.53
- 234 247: 1.47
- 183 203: 1.52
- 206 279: 1.48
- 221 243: 1.49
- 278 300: 1.36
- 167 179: 1.52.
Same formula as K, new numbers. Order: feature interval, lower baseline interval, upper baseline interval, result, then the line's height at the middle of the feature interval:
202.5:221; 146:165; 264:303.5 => -0.19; 1.3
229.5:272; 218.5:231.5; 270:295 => 0.01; 1.47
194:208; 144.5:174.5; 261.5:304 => -0.12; 1.36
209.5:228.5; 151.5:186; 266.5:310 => -0.12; 1.37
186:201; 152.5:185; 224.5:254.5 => -0.09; 1.4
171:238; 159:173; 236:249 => -0.04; 1.47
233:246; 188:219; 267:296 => 0.00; 1.48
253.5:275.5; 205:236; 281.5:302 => -0.03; 1.42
